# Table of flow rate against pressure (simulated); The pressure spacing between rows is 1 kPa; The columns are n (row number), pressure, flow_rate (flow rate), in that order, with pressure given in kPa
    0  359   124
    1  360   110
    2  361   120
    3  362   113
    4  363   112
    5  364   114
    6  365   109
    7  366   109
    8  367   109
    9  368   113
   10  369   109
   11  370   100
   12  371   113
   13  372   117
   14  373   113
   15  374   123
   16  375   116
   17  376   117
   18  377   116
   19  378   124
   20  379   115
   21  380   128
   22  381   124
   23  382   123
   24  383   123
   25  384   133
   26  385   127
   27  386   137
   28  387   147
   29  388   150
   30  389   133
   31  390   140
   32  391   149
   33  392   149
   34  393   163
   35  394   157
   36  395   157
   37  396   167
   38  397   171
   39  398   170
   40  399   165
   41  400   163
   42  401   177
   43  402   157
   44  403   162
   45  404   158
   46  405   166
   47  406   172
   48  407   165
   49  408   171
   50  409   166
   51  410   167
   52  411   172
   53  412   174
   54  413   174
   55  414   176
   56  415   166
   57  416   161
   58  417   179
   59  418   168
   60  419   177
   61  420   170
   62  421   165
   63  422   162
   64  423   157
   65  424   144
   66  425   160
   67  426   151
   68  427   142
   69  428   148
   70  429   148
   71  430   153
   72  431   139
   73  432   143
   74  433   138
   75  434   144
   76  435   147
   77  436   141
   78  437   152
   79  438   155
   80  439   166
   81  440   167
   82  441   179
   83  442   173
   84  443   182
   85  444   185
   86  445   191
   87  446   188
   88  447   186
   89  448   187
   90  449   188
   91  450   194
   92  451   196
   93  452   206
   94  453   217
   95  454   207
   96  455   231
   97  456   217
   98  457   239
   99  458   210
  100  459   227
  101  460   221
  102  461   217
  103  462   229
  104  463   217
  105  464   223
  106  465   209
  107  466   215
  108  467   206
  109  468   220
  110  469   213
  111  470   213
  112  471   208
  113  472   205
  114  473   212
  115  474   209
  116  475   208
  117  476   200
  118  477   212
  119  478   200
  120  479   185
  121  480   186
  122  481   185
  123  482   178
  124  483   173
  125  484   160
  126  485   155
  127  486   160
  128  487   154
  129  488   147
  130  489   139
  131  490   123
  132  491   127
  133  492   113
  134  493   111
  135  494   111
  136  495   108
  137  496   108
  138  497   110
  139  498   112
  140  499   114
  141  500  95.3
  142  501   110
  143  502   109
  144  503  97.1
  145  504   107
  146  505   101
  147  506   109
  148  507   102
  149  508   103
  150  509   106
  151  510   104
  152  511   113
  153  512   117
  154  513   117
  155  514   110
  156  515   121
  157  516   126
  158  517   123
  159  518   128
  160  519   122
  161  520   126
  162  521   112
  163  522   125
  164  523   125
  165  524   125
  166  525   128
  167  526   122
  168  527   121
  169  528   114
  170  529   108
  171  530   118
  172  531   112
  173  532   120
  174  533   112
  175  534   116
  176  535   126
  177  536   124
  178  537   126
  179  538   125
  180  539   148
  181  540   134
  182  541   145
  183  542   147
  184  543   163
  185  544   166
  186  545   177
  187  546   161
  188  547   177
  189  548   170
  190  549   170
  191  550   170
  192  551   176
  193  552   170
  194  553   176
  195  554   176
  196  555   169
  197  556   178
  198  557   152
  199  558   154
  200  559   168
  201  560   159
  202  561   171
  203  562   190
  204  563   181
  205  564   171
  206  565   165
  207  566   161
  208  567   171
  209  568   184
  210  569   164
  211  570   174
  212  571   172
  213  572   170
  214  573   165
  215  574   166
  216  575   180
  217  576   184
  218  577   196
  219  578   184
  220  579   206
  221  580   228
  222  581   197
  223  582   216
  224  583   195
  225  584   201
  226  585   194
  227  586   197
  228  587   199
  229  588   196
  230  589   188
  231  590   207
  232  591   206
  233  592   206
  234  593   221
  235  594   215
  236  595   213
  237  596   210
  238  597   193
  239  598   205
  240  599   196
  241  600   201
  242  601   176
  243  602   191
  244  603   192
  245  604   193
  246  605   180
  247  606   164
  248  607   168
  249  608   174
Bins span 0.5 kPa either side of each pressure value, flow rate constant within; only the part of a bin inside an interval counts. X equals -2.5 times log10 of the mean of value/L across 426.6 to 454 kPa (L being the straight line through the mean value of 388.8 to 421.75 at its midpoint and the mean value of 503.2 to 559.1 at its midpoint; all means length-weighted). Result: -0.090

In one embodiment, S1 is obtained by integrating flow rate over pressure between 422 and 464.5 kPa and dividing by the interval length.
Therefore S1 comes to 181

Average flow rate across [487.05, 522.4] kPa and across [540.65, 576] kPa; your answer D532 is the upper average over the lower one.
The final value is 1.5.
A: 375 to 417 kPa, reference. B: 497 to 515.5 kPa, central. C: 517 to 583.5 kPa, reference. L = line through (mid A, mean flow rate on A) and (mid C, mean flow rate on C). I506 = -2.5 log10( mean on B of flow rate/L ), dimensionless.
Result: 0.39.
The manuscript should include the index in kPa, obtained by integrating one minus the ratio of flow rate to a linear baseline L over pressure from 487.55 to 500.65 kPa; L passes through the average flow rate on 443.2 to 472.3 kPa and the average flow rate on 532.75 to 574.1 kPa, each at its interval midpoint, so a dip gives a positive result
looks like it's 5.09 kPa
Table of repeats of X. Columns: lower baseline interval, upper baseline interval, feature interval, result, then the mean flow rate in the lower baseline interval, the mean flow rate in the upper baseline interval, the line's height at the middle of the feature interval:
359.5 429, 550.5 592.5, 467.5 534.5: 0.20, 144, 182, 167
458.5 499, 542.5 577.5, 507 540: 0.41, 177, 171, 174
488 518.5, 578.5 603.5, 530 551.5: 0.05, 113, 202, 151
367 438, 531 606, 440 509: -0.08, 148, 176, 160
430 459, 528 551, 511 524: 0.24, 181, 142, 151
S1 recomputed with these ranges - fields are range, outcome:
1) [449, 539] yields 153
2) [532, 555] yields 152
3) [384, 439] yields 157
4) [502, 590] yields 151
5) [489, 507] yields 110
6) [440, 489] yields 197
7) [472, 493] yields 171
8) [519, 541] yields 123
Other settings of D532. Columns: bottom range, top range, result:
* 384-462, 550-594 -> 1.08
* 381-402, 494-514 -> 0.72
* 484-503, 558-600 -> 1.54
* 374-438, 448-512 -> 1.11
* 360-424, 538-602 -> 1.25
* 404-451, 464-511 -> 0.93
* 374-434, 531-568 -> 1.03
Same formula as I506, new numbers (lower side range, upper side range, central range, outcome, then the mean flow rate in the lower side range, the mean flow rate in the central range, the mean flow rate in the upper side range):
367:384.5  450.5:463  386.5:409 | -0.105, 118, 160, 218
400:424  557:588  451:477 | -0.241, 167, 215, 182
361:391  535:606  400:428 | -0.237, 121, 165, 179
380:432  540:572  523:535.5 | 0.364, 156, 119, 168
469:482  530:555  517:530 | 0.328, 201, 121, 149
